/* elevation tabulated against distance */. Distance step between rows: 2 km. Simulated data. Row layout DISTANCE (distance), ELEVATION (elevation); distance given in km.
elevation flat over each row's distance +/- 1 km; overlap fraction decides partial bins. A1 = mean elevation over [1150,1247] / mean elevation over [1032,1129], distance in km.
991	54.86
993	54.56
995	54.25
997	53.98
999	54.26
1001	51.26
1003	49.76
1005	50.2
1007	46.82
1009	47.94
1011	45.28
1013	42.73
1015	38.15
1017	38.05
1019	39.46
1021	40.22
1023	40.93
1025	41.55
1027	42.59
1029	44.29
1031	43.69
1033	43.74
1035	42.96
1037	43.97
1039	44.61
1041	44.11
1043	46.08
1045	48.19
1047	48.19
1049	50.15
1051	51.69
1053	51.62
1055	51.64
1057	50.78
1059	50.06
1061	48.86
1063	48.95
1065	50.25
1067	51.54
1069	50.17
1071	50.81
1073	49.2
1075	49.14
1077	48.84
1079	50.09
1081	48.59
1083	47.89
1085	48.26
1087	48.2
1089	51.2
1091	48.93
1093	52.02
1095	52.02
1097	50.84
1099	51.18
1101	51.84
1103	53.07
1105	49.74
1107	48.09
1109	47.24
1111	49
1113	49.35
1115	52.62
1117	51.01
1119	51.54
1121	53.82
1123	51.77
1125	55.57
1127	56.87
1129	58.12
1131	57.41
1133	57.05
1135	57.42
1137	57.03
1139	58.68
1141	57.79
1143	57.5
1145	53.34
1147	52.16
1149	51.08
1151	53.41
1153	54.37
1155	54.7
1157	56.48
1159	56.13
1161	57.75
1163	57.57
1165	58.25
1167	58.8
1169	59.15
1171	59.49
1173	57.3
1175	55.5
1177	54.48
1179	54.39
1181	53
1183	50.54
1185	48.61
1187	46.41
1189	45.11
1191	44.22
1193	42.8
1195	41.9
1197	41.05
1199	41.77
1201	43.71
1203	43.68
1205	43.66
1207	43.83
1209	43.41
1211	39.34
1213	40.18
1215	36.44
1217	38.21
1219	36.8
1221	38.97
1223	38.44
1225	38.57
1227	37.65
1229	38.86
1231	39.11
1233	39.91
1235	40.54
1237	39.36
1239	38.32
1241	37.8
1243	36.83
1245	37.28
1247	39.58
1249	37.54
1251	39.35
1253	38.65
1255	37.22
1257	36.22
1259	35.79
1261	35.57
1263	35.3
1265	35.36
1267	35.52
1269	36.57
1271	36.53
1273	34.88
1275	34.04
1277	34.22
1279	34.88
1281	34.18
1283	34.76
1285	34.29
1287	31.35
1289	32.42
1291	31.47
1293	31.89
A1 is 0.92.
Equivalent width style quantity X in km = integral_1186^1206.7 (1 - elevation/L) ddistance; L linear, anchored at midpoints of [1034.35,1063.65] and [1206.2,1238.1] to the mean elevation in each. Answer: -1.4 km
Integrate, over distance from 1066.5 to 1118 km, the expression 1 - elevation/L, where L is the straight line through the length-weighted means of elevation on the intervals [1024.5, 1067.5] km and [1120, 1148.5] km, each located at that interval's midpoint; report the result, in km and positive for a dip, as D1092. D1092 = 1.8 km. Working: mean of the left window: 47.3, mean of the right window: 56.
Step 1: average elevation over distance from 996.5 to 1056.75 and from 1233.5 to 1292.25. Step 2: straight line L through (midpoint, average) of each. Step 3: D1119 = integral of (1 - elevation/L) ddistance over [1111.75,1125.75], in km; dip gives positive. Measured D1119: -3.3 km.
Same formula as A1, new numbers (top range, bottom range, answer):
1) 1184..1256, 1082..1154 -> 0.77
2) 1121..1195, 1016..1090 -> 1.15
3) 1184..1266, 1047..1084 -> 0.80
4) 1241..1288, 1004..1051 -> 0.81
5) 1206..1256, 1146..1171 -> 0.69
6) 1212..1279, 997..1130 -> 0.77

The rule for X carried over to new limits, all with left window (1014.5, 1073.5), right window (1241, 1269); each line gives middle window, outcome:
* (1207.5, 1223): -0.2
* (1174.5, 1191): -4.2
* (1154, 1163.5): -3.5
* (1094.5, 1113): -2.8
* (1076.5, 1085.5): -0.8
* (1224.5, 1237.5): -0.4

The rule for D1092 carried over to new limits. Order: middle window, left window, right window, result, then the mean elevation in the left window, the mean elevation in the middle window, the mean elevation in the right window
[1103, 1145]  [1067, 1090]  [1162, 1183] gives -0.8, 49.4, 53.8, 56.5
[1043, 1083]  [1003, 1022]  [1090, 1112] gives -2.0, 43.6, 49.8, 50.4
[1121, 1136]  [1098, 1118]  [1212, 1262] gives -2.4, 50.3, 56.1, 38.1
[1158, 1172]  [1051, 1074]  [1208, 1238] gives -4.9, 50.4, 58.2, 39.1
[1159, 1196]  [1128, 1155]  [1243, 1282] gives -1.9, 55.8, 52.6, 36.3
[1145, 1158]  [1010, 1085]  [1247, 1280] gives -3.8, 46.5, 53.7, 36.2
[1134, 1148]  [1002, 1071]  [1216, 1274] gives -4.8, 46.2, 56.3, 37.6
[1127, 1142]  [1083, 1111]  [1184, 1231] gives -3.3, 50.1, 57.6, 41.4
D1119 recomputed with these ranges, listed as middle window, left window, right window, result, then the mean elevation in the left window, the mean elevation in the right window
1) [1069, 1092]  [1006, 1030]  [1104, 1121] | -0.88 km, 42.3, 50.1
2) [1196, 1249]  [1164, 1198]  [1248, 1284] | 4.83 km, 51.2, 35.9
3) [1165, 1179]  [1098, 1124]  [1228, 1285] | -3.84 km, 50.8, 36.9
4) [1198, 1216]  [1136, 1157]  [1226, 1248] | 0.95 km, 55.1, 38.7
